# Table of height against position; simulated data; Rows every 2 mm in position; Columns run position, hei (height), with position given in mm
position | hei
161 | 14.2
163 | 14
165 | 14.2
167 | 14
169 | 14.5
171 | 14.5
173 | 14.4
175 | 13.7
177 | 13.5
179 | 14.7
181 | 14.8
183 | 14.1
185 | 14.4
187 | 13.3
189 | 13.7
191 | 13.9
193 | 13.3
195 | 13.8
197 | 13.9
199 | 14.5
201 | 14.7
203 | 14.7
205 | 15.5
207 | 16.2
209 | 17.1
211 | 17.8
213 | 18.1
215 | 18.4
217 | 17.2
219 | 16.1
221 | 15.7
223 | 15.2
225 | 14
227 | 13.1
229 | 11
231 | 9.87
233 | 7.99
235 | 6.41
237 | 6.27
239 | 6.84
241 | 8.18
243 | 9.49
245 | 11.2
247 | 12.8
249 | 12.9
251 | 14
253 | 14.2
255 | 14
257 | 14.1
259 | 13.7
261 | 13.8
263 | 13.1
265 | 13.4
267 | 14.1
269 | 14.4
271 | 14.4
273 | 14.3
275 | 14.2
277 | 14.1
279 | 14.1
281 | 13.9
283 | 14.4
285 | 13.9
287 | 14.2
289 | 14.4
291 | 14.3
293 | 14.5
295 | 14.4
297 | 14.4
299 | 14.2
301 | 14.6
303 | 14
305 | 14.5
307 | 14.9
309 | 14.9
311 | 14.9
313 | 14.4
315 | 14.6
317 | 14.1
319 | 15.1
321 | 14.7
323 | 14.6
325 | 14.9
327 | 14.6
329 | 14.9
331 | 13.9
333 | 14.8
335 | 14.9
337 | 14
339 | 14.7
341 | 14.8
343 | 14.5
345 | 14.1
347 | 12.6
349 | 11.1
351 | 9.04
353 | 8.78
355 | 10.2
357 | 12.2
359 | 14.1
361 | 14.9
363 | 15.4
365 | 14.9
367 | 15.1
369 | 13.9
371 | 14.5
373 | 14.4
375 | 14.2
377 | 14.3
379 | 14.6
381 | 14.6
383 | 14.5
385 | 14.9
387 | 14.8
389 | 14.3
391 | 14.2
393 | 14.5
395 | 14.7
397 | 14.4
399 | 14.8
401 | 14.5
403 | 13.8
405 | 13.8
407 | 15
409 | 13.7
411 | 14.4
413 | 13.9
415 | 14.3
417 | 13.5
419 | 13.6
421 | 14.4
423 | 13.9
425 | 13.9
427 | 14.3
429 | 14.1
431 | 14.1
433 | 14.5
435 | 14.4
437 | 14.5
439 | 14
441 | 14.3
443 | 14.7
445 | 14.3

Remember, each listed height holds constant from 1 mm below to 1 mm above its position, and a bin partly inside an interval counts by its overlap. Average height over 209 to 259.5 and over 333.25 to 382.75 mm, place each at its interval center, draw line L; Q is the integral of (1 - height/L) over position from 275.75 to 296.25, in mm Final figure -1.7 mm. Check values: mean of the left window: 12.8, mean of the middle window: 14.2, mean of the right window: 13.6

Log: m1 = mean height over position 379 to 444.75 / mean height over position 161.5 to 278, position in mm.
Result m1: 1.05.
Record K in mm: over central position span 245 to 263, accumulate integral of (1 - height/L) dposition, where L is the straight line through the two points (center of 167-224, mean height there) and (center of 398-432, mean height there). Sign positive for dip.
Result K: 1.6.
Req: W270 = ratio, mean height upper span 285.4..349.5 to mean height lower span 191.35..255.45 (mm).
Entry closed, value 1.08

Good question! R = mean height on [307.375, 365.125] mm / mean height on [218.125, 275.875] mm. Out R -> 1.12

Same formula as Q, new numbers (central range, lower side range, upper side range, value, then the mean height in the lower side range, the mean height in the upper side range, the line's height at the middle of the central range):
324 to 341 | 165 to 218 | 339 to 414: -0.6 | 14.9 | 13.9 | 14.1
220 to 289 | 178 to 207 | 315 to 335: 8.9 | 14.3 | 14.6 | 14.5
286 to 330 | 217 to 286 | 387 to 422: -4.3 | 12.7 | 14.2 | 13.3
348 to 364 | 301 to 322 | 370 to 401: 2.8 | 14.6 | 14.5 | 14.6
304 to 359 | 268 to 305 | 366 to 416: 2.3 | 14.3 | 14.4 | 14.3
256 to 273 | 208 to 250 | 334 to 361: -1.6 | 12.6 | 12.8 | 12.7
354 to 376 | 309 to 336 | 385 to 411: 0.8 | 14.7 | 14.4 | 14.5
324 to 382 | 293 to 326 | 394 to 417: 2.7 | 14.6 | 14.3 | 14.4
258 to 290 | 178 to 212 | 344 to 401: 0.6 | 14.7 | 13.7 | 14.3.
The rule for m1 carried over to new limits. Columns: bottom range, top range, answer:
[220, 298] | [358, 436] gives 1.12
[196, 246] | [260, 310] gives 1.08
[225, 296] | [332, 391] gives 1.09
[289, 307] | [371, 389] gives 1.01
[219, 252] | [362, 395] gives 1.31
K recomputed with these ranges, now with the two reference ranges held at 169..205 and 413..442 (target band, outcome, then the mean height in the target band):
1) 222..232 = 1.07 mm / 12.6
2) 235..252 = 5.00 mm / 9.99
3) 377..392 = -0.44 mm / 14.5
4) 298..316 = -0.53 mm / 14.6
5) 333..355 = 2.05 mm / 12.8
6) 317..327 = -0.42 mm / 14.7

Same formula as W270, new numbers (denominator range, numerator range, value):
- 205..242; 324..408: 1.06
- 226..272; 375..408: 1.24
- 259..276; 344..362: 0.85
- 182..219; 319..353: 0.90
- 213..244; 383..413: 1.21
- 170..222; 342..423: 0.92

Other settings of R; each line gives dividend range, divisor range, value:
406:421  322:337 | 0.96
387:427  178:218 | 0.93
